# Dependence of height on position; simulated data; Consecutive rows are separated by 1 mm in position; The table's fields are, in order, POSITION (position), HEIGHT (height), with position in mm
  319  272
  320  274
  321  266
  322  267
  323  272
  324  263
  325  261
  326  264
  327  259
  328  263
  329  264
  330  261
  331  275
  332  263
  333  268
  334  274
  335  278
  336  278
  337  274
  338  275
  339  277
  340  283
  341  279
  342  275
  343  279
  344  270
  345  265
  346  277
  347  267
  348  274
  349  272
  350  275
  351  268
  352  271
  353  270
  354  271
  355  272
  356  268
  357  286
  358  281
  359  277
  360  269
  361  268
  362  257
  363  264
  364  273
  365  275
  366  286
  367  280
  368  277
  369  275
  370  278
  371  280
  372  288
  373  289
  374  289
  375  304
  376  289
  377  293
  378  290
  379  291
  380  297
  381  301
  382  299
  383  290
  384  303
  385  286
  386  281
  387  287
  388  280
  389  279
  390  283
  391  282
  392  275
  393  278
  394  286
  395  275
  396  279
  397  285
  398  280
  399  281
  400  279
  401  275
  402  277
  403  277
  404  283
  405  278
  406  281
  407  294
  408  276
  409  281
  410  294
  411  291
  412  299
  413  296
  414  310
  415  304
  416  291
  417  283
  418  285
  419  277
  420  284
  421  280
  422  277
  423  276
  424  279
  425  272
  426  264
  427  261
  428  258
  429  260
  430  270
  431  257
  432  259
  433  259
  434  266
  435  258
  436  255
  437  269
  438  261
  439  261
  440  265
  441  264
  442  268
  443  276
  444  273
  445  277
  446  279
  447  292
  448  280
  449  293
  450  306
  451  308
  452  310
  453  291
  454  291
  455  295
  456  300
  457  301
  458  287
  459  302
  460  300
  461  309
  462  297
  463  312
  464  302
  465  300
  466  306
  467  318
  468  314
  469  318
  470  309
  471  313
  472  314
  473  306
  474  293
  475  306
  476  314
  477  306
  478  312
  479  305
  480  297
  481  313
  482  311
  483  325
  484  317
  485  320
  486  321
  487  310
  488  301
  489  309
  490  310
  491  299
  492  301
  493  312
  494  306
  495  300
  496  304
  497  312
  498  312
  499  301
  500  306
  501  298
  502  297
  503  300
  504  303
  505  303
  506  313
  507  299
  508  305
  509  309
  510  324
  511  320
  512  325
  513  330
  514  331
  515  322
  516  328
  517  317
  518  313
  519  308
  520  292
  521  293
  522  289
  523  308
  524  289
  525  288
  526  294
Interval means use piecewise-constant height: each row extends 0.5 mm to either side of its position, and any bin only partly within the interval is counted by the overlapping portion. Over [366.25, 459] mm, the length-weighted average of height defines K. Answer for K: 282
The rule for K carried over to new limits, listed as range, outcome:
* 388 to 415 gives 284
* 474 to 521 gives 310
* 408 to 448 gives 275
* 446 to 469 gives 301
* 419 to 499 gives 293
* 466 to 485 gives 311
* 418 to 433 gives 270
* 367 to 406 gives 285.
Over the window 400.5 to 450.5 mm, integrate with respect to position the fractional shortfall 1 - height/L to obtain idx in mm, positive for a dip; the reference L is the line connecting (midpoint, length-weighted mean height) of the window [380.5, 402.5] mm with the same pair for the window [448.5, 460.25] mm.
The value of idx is 2.5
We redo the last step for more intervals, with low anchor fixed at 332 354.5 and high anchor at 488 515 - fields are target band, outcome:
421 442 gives 2.0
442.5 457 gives 0.3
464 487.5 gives -0.6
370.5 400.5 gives -0.4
